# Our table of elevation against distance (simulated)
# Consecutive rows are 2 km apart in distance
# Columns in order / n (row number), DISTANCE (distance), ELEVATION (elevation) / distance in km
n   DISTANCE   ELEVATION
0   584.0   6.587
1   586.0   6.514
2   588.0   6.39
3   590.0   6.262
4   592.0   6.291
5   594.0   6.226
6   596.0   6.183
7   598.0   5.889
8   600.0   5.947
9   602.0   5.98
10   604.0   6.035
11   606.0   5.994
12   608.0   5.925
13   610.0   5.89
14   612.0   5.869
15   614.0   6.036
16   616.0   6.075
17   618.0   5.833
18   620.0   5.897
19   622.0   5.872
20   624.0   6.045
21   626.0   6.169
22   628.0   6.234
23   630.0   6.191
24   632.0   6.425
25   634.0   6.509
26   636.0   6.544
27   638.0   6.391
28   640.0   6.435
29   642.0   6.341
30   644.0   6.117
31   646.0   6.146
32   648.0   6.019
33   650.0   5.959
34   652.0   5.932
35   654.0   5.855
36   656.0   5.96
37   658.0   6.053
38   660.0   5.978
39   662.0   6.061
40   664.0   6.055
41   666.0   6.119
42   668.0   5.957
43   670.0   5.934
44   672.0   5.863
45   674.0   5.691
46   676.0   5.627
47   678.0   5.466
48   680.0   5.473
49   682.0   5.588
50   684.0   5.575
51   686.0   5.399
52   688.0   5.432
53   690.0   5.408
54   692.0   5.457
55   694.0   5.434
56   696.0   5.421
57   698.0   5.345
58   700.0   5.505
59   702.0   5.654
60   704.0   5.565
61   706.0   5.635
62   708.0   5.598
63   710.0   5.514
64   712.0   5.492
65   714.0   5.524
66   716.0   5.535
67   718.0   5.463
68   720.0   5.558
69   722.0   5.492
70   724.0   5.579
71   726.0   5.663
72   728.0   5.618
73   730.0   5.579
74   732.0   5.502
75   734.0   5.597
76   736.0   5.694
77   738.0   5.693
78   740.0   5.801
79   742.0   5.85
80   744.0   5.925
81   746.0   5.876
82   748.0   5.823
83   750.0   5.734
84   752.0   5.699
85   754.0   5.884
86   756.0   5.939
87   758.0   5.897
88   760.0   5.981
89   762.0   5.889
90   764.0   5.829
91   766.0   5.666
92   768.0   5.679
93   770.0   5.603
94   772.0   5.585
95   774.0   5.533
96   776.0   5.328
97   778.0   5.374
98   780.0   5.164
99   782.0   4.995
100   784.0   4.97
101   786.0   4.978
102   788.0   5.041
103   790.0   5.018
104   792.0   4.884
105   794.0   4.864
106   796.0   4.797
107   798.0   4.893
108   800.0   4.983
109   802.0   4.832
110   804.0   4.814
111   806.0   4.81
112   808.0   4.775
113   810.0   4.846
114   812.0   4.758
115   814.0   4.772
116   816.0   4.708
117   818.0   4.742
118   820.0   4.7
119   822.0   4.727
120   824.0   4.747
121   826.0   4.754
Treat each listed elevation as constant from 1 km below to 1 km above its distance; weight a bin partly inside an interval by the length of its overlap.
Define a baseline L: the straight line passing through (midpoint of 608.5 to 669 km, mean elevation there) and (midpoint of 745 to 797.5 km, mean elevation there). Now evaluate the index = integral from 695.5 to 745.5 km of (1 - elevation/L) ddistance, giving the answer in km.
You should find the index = 0.9 km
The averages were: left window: 6.1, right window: 5.46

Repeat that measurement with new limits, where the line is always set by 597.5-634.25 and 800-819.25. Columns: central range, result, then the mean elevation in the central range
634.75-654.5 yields -1.1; 6.19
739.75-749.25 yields -1.2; 5.86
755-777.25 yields -2.8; 5.72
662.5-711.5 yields -0.3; 5.62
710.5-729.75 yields -0.6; 5.55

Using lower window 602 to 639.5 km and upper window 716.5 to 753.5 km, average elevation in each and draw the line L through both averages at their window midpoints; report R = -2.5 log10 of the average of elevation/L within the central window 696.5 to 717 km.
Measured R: 0.05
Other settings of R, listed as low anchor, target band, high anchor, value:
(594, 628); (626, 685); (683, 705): -0.06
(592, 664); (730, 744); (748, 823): -0.04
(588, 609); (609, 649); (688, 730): -0.04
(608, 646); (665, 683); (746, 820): 0.03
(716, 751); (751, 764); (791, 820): -0.10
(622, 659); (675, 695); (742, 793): 0.09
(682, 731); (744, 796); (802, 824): -0.08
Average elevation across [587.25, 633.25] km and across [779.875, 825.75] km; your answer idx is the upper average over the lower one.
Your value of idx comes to 0.8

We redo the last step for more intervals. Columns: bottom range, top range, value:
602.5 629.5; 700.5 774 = 0.95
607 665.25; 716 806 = 0.90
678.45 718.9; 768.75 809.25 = 0.92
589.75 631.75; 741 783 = 0.94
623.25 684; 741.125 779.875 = 0.95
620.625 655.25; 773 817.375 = 0.80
